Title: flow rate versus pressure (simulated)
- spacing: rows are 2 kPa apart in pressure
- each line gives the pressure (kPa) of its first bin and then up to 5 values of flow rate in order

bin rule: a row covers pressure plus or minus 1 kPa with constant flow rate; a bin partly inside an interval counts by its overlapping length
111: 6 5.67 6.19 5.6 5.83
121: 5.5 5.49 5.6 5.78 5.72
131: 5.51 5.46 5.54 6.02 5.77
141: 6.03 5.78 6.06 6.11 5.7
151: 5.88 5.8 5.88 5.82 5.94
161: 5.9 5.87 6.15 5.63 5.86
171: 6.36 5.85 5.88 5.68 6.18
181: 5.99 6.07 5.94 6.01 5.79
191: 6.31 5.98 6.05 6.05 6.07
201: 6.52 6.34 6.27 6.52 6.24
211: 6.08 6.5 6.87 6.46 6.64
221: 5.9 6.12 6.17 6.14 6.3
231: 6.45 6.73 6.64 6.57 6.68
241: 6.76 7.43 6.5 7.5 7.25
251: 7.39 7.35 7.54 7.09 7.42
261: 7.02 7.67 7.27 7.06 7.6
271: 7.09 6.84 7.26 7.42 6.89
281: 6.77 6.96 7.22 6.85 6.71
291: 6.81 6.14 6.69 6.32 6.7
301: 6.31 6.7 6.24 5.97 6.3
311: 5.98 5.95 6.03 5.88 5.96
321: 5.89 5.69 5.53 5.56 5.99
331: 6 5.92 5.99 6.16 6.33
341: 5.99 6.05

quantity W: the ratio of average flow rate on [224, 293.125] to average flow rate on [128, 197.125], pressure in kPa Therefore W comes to 1.2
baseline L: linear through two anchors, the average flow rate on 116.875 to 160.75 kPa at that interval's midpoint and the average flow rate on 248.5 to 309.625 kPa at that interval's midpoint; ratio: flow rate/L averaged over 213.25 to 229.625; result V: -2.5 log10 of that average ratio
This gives 0.02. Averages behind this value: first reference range 5.77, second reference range 6.93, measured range 6.33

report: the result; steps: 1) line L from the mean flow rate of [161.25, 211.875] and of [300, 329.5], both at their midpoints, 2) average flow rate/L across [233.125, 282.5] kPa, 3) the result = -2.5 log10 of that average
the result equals -0.18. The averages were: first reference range 6.07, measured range 7.12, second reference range 6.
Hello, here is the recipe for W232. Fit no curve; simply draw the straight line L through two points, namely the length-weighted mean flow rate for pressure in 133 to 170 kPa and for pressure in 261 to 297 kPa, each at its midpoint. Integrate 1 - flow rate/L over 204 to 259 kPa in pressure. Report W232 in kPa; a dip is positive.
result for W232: -0.9 kPa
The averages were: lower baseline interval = 5.86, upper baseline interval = 7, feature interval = 6.68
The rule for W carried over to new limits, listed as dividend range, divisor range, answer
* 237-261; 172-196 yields 1.19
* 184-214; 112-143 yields 1.08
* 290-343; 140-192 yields 1.03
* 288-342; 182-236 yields 0.98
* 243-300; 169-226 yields 1.14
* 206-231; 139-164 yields 1.07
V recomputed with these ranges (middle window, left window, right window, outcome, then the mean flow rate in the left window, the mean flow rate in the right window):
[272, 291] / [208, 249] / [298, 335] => -0.12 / 6.55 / 6.03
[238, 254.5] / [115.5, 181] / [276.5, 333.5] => -0.16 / 5.82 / 6.32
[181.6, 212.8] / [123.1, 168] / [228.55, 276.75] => 0.05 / 5.81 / 7.07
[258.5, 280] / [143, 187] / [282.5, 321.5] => -0.15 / 5.93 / 6.38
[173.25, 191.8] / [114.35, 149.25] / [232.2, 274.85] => 0.06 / 5.76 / 7.12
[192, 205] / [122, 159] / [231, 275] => 0.05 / 5.78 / 7.1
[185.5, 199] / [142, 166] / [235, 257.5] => 0.06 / 5.91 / 7.08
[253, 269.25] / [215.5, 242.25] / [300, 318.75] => -0.16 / 6.45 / 6.14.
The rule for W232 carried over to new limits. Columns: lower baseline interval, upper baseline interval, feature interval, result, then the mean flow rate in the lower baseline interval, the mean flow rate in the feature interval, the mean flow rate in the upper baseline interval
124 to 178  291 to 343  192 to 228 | -2.08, 5.84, 6.27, 6.1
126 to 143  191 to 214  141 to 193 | 0.29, 5.73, 5.94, 6.24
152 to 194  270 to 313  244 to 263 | -2.43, 5.95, 7.25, 6.66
